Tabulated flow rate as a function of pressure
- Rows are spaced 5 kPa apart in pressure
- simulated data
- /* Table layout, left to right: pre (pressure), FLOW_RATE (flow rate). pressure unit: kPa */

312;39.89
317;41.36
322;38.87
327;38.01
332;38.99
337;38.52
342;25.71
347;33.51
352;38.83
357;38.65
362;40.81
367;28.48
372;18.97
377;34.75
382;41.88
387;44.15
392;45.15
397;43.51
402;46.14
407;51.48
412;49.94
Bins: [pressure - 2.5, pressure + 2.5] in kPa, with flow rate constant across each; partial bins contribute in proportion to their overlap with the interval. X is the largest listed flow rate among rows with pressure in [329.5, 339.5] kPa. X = 38.99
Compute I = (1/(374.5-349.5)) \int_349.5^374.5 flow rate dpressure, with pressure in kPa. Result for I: 33.1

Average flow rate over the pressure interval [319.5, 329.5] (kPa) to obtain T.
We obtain 38.4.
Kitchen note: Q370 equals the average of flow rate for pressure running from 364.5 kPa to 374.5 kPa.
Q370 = 23.7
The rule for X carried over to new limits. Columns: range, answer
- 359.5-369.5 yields 40.81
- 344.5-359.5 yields 38.83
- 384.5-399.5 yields 45.15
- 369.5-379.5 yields 34.75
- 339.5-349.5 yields 33.51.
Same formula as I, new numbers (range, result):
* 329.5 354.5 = 35.1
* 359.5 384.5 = 33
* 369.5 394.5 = 37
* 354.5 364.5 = 39.7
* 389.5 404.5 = 44.9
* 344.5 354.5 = 36.2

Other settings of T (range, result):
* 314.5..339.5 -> 39.2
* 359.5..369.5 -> 34.6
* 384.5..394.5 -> 44.6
